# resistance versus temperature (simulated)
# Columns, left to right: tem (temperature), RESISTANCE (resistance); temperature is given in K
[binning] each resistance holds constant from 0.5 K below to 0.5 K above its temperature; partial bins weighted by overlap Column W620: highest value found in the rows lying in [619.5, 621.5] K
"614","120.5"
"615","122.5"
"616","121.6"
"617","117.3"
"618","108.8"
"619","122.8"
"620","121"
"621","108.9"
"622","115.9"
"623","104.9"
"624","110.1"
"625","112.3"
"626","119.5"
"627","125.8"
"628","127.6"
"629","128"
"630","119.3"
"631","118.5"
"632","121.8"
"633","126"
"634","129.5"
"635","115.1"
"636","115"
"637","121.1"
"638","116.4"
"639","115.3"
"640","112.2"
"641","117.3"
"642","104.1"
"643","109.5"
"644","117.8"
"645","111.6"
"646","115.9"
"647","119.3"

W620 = 121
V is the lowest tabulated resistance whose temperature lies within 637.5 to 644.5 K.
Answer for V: 104.1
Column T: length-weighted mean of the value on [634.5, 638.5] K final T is 117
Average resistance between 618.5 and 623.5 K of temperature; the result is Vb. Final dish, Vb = 115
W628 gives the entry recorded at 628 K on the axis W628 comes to 127.6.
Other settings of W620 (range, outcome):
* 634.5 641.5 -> 121.1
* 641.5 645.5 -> 117.8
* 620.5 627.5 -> 125.8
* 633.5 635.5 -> 129.5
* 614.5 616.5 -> 122.5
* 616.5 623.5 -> 122.8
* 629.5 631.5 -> 119.3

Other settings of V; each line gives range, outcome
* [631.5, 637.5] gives 115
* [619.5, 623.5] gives 104.9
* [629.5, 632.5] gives 118.5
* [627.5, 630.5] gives 119.3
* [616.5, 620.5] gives 108.8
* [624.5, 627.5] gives 112.3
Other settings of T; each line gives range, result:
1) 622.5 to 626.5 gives 112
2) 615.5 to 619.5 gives 118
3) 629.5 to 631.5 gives 119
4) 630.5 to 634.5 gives 124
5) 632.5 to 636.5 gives 121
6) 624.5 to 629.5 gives 123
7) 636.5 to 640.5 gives 116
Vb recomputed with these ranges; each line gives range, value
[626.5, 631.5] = 124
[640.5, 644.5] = 112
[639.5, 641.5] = 115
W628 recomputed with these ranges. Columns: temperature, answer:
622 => 115.9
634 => 129.5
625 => 112.3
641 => 117.3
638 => 116.4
